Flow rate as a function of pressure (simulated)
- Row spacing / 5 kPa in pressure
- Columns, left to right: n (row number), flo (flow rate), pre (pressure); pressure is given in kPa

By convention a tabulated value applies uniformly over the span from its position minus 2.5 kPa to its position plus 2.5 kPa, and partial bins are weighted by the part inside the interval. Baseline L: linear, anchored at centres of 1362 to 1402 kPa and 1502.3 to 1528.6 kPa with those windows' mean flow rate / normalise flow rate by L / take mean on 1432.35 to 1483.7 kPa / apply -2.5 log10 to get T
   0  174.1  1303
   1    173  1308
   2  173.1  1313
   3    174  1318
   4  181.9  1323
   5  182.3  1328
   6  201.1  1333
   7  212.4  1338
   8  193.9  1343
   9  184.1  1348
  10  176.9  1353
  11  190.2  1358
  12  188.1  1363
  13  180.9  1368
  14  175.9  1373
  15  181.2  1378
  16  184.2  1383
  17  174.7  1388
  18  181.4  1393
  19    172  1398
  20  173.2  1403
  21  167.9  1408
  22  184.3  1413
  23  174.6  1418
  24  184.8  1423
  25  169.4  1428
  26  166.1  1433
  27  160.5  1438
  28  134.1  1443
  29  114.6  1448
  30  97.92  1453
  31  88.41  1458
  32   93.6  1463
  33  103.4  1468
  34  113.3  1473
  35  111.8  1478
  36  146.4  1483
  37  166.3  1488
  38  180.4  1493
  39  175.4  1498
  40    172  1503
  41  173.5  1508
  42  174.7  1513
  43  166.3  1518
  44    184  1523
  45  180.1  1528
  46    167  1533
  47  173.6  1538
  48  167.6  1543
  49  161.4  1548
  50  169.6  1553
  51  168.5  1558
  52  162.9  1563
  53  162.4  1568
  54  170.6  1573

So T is 0.44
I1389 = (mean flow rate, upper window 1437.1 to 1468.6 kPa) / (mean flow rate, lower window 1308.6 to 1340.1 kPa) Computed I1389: 0.6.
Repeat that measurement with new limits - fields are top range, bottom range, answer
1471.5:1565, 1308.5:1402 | 0.90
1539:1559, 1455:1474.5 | 1.69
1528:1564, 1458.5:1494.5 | 1.33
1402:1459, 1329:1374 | 0.80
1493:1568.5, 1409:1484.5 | 1.25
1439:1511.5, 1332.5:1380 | 0.72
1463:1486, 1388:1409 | 0.67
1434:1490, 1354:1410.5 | 0.68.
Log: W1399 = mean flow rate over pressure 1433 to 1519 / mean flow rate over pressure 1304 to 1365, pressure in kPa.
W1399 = 0.75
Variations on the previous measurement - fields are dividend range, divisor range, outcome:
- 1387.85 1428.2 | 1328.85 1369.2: 0.92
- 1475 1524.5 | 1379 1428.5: 0.93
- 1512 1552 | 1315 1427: 0.94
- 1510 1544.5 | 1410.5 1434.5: 0.98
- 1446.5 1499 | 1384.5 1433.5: 0.71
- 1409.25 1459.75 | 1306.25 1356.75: 0.80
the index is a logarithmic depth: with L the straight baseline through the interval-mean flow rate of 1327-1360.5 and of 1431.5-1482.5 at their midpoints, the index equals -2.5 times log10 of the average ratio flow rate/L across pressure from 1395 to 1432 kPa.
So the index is -0.19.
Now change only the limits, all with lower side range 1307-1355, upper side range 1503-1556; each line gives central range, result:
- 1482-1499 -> 0.040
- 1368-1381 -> 0.021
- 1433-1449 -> 0.237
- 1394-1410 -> 0.053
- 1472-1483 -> 0.411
